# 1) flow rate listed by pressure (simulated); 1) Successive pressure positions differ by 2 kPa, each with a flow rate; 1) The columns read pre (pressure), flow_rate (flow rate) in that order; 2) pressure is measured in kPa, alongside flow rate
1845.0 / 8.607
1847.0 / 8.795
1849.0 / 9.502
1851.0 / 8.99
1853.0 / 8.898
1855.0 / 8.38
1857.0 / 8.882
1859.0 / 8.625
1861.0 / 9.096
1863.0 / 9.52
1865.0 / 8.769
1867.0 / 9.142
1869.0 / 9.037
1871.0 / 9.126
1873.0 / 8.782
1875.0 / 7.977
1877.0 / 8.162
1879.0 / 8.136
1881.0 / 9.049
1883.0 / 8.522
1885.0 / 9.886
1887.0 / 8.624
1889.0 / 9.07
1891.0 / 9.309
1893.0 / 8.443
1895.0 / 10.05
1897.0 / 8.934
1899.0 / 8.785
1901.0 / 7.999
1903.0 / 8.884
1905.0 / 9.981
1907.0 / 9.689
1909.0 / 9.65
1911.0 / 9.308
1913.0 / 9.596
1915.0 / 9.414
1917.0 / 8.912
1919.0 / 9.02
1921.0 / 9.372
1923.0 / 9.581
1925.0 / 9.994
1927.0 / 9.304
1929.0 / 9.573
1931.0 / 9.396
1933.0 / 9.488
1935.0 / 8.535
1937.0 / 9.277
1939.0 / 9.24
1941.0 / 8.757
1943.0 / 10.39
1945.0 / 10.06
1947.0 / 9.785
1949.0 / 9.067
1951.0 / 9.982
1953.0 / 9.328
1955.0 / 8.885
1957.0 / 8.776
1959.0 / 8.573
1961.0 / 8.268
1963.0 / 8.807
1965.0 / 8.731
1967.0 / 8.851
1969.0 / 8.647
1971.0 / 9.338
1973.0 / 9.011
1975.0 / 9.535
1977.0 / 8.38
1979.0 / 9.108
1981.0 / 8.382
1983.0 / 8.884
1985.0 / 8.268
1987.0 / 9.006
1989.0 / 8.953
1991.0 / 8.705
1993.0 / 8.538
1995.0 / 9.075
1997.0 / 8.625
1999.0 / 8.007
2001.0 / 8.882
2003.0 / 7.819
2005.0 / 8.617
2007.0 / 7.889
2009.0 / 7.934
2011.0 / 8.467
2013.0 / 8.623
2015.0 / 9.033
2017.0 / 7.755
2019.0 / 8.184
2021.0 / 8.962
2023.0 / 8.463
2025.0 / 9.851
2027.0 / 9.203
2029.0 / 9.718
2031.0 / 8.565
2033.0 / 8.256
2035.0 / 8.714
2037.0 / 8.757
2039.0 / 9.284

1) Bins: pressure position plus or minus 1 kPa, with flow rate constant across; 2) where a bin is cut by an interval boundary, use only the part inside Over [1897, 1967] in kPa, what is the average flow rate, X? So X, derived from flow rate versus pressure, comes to 9.24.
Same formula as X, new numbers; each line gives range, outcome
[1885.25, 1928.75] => 9.25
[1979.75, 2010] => 8.51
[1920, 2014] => 8.95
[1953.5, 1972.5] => 8.79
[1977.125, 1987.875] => 8.7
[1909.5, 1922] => 9.29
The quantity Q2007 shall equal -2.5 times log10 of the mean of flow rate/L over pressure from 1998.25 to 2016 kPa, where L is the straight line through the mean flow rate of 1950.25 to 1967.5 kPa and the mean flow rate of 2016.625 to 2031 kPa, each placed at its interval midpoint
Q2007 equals 0.07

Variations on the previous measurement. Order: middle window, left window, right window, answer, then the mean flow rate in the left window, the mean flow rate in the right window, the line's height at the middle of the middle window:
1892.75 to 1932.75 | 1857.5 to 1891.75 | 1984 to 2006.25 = -0.06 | 8.87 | 8.58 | 8.78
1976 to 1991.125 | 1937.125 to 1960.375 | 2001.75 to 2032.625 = 0.03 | 9.33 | 8.6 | 8.96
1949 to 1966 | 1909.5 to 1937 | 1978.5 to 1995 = 0.01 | 9.35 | 8.74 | 9.02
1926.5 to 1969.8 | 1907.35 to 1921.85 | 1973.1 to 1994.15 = -0.01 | 9.34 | 8.79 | 9.07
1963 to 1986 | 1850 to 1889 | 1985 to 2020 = -0.04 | 8.83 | 8.47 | 8.55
